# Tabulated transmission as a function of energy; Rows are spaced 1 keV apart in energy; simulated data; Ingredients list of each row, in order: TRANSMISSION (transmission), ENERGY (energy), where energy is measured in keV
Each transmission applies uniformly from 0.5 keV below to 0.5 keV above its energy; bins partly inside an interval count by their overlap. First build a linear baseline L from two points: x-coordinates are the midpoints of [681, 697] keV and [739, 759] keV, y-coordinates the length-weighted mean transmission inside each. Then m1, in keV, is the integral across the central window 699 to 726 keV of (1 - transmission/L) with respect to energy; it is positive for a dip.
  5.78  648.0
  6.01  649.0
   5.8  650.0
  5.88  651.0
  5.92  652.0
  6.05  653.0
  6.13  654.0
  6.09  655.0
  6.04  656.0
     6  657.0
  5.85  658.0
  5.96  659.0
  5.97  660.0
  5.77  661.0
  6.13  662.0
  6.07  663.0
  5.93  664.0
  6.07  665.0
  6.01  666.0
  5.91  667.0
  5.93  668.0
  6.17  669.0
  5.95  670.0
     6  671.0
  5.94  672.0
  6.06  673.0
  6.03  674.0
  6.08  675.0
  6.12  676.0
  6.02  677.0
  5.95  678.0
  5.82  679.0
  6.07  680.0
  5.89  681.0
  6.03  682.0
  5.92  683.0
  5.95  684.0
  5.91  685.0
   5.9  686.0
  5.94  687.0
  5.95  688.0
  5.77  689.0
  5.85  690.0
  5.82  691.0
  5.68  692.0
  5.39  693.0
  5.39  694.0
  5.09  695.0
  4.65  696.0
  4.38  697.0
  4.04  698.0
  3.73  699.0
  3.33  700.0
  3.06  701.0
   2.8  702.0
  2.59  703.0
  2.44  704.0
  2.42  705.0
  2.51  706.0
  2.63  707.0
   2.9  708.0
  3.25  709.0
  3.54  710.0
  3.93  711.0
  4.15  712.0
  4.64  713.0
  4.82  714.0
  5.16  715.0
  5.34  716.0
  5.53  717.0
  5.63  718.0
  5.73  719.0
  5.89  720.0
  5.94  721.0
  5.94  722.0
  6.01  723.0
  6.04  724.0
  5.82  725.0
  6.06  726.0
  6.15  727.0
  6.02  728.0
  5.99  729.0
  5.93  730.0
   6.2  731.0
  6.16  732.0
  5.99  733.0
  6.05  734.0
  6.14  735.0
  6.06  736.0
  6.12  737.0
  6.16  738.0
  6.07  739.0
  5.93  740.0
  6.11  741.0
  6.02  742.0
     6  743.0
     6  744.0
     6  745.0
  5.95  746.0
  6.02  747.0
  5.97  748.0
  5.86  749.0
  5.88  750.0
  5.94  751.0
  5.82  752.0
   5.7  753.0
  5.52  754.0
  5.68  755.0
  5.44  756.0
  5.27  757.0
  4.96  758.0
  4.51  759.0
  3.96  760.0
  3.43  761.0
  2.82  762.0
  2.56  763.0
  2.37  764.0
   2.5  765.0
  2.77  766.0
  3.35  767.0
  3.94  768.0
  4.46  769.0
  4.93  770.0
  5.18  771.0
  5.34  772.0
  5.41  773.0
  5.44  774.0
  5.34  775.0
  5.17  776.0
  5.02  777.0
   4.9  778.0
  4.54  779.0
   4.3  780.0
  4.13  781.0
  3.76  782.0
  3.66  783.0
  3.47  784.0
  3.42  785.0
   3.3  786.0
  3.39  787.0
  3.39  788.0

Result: 6.5 keV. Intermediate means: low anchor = 5.65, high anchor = 5.77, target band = 4.33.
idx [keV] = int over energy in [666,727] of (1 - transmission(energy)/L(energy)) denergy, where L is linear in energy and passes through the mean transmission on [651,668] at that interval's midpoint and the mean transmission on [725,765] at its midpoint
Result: 7.0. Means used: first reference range 5.99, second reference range 5.47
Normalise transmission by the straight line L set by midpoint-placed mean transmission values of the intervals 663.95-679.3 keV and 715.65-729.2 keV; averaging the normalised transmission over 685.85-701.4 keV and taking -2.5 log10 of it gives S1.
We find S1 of 0.19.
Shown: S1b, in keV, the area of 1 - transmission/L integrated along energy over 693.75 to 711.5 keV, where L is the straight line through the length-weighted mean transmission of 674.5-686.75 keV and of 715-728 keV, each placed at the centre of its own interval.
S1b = 7.3 keV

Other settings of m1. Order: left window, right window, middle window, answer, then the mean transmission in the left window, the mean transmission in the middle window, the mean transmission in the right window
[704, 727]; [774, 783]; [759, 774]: 2.5 keV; 4.7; 3.87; 4.63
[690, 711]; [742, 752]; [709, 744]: -4.4 keV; 3.83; 5.65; 5.95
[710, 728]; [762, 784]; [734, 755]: -4.9 keV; 5.42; 5.96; 4.19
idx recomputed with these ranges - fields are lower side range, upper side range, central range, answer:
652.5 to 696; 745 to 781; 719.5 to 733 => -2.0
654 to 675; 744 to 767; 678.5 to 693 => -0.4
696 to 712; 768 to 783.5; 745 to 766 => -2.5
